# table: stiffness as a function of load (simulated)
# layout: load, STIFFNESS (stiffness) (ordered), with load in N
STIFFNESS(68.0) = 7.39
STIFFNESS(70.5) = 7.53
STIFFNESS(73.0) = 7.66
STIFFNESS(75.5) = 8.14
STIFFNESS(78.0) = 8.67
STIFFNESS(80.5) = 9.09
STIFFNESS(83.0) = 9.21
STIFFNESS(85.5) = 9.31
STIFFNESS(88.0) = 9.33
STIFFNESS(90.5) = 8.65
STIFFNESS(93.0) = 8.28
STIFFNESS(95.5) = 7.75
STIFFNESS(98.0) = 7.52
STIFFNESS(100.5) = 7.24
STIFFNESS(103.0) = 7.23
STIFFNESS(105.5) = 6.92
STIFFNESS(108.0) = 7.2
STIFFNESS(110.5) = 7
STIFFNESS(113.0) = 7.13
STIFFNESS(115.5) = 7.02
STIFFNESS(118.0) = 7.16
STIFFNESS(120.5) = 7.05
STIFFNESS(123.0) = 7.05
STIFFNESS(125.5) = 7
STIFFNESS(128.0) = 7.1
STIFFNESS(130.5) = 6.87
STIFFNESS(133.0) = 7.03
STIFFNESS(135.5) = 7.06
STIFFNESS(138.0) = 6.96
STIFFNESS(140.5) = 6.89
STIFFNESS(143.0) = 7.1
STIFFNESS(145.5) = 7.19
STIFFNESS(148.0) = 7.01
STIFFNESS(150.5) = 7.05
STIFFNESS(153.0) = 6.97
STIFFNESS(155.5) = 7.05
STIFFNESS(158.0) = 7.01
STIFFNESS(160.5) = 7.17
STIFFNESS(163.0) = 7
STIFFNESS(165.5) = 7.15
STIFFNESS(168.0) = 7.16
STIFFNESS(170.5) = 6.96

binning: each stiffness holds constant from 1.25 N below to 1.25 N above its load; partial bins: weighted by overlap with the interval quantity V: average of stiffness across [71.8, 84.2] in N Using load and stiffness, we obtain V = 8.55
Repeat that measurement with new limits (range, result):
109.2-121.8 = 7.07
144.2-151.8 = 7.08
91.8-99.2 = 7.85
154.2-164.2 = 7.06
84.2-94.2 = 8.9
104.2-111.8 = 7.04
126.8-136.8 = 7.01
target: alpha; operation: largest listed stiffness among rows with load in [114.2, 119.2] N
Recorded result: 7.16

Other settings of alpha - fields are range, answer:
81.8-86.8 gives 9.31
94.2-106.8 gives 7.75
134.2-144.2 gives 7.1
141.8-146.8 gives 7.19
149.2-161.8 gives 7.17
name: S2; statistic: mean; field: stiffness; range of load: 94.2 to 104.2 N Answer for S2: 7.44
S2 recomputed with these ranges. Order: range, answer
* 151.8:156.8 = 7.01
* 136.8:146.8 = 7.04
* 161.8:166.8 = 7.08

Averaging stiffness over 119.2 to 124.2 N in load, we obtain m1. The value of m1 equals 7.05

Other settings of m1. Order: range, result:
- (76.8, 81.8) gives 8.89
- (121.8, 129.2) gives 7.05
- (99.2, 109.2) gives 7.15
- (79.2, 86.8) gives 9.2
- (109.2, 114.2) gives 7.07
